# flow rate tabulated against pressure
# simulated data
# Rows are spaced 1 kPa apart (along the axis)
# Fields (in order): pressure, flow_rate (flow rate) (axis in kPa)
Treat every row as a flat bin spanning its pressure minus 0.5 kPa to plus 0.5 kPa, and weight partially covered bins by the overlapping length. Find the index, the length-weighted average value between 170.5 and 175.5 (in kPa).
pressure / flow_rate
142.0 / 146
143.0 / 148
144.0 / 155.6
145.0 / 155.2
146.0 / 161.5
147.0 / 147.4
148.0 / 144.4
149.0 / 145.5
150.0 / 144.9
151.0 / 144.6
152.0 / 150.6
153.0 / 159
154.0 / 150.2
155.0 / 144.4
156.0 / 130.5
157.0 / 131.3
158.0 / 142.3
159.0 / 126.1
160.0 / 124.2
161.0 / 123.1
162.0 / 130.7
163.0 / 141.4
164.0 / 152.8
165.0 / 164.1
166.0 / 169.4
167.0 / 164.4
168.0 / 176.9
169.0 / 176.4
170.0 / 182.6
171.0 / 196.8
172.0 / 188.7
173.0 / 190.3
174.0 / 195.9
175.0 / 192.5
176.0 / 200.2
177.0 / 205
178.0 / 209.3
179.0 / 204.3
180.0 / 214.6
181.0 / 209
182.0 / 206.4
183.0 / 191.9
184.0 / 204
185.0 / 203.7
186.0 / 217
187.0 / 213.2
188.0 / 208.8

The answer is 193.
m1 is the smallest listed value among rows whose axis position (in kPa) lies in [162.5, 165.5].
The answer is 141.4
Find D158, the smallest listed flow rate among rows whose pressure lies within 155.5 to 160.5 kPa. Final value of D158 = 124.2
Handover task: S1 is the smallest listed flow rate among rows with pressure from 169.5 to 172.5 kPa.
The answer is 182.6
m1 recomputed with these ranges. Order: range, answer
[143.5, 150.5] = 144.4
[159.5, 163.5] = 123.1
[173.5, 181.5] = 192.5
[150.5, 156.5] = 130.5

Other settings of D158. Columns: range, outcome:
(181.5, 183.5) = 191.9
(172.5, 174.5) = 190.3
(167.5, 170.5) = 176.4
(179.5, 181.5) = 209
